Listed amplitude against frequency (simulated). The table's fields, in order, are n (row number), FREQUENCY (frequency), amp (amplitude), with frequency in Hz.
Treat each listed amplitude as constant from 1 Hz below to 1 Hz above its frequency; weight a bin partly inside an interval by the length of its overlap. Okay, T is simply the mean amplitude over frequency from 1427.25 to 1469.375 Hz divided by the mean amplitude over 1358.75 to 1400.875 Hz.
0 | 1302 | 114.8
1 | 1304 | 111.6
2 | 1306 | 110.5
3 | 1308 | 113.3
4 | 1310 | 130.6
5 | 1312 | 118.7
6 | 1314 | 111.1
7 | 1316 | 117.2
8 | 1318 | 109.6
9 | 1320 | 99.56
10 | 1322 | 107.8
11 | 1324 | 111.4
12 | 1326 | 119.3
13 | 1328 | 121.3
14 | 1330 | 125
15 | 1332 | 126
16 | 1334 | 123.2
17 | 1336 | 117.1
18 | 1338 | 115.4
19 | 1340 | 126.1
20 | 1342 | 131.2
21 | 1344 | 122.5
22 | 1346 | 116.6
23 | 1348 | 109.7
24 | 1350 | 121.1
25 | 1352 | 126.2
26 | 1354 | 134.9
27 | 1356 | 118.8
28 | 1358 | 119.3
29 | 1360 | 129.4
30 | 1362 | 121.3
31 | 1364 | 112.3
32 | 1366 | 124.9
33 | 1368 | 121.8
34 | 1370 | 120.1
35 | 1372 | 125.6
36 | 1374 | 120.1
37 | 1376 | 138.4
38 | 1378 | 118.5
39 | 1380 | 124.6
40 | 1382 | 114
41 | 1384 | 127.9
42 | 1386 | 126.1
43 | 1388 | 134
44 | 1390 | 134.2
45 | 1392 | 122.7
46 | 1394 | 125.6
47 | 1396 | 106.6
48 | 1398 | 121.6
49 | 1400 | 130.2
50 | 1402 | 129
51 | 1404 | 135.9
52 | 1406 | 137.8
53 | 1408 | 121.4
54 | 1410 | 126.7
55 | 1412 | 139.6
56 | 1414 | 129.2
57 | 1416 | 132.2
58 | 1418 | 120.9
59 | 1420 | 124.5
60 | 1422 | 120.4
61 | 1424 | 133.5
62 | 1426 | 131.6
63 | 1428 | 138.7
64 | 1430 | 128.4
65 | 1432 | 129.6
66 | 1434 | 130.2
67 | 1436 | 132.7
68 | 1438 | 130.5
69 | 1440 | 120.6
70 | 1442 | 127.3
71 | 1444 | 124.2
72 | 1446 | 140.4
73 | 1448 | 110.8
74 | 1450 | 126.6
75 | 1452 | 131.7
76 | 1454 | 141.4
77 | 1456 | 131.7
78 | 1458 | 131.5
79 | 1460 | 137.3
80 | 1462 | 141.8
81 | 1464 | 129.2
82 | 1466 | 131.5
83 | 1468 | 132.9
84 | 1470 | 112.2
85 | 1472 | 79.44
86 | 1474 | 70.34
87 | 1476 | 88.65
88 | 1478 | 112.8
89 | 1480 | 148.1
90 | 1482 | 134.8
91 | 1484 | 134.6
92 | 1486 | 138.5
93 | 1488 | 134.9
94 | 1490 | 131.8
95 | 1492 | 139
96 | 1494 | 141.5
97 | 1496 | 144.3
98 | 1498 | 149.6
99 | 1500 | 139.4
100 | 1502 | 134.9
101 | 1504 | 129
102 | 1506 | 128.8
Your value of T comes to 1.06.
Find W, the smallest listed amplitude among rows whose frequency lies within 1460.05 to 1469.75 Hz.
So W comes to 129.2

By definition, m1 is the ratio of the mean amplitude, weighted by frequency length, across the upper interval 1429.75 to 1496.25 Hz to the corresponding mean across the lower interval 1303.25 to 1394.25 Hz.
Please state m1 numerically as 1.05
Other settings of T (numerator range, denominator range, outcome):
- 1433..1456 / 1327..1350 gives 1.06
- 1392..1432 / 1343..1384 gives 1.05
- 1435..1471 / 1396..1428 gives 1.01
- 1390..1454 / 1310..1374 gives 1.07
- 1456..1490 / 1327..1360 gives 1.00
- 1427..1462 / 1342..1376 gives 1.07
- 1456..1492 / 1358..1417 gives 0.98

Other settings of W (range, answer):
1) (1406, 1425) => 120.4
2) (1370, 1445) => 106.6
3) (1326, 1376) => 109.7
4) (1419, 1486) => 70.34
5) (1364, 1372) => 112.3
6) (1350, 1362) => 118.8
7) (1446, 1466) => 110.8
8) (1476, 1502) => 88.65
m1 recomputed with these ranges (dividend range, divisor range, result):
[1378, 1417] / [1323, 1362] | 1.04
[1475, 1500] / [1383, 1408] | 1.05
